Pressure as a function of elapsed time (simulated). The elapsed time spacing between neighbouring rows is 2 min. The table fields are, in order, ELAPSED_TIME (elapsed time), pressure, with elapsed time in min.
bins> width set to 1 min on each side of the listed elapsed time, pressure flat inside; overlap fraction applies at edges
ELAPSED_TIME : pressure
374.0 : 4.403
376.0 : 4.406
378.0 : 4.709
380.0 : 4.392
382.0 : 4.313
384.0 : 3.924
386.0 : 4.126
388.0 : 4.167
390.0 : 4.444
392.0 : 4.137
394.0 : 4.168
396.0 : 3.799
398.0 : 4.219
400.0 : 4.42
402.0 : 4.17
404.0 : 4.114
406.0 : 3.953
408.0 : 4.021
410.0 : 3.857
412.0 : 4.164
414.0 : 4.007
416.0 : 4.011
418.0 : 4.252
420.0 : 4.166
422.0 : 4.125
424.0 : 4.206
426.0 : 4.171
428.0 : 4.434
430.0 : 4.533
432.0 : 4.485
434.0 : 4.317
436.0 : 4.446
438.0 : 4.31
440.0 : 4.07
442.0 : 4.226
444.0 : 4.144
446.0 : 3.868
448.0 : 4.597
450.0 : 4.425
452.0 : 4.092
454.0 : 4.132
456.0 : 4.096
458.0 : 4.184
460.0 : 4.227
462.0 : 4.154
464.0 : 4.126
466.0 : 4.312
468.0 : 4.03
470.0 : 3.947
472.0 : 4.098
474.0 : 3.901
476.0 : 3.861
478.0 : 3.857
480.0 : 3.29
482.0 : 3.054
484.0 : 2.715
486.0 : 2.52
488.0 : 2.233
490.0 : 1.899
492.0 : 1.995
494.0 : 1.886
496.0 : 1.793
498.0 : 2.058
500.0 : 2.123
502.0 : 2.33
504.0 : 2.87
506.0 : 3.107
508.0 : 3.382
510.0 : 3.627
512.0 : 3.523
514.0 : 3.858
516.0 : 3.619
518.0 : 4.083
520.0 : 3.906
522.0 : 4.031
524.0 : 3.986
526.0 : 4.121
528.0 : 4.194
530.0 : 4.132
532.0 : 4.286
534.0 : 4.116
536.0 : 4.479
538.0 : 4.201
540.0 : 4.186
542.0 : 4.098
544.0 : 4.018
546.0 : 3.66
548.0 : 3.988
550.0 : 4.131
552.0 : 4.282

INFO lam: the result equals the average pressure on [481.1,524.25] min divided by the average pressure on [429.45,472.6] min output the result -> 0.7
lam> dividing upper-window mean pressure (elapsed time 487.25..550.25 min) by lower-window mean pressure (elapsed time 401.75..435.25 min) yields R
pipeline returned 0.82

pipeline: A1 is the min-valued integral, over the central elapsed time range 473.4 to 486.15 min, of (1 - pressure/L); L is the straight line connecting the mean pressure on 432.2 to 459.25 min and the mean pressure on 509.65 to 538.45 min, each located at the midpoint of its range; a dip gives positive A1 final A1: 2.4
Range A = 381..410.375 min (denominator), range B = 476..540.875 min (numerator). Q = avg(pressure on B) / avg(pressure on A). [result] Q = 0.80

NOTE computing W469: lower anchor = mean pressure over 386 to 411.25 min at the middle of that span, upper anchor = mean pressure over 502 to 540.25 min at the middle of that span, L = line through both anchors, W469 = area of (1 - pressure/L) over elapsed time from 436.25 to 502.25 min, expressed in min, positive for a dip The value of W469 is 7.8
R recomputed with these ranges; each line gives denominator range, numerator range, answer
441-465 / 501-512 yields 0.74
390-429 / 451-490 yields 0.89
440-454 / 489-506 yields 0.52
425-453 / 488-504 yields 0.48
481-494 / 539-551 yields 1.70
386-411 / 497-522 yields 0.79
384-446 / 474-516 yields 0.68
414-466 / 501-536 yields 0.88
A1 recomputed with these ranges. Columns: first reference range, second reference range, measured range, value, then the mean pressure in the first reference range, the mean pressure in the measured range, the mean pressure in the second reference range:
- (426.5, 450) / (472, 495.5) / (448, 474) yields -4.20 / 4.31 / 4.16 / 2.87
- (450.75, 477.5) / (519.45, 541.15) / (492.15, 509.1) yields 6.97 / 4.09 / 2.43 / 4.15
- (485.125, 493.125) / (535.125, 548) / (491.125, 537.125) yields -3.66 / 2.15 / 3.38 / 4.09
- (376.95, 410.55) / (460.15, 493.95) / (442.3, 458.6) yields -2.60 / 4.18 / 4.19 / 3.35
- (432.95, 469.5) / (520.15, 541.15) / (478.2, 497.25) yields 7.97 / 4.21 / 2.43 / 4.16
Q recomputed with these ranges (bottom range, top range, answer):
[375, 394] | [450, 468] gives 0.97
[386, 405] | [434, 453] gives 1.02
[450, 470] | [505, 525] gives 0.89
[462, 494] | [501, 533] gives 1.12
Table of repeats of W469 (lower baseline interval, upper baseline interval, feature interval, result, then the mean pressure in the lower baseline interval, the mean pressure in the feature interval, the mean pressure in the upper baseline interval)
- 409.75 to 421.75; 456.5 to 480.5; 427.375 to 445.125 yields -1.14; 4.09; 4.32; 4.02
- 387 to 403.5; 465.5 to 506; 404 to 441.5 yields -3.95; 4.19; 4.19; 2.93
